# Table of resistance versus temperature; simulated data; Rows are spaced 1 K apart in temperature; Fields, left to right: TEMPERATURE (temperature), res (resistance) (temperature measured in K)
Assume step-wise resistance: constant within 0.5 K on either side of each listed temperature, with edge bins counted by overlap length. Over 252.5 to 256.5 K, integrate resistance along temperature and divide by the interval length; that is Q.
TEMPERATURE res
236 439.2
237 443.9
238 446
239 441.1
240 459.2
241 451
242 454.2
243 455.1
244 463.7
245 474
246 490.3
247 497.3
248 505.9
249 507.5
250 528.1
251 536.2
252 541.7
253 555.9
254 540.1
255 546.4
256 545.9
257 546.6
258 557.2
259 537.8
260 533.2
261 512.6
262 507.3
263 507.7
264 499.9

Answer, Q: 547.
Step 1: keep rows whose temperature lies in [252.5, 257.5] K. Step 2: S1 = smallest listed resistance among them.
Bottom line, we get 540.1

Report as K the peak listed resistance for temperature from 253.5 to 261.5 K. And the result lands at 557.2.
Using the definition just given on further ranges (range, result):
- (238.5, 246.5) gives 490.3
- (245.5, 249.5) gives 507.5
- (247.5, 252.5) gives 541.7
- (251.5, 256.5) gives 555.9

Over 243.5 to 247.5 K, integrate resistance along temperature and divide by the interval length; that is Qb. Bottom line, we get 481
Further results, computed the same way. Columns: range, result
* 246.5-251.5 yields 515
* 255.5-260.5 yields 544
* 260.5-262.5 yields 510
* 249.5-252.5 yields 535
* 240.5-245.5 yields 460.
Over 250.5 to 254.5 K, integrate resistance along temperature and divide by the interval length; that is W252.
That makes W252 543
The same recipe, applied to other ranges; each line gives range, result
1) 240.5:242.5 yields 453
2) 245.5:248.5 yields 498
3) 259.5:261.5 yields 523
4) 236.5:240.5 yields 448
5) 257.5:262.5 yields 530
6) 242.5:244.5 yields 459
